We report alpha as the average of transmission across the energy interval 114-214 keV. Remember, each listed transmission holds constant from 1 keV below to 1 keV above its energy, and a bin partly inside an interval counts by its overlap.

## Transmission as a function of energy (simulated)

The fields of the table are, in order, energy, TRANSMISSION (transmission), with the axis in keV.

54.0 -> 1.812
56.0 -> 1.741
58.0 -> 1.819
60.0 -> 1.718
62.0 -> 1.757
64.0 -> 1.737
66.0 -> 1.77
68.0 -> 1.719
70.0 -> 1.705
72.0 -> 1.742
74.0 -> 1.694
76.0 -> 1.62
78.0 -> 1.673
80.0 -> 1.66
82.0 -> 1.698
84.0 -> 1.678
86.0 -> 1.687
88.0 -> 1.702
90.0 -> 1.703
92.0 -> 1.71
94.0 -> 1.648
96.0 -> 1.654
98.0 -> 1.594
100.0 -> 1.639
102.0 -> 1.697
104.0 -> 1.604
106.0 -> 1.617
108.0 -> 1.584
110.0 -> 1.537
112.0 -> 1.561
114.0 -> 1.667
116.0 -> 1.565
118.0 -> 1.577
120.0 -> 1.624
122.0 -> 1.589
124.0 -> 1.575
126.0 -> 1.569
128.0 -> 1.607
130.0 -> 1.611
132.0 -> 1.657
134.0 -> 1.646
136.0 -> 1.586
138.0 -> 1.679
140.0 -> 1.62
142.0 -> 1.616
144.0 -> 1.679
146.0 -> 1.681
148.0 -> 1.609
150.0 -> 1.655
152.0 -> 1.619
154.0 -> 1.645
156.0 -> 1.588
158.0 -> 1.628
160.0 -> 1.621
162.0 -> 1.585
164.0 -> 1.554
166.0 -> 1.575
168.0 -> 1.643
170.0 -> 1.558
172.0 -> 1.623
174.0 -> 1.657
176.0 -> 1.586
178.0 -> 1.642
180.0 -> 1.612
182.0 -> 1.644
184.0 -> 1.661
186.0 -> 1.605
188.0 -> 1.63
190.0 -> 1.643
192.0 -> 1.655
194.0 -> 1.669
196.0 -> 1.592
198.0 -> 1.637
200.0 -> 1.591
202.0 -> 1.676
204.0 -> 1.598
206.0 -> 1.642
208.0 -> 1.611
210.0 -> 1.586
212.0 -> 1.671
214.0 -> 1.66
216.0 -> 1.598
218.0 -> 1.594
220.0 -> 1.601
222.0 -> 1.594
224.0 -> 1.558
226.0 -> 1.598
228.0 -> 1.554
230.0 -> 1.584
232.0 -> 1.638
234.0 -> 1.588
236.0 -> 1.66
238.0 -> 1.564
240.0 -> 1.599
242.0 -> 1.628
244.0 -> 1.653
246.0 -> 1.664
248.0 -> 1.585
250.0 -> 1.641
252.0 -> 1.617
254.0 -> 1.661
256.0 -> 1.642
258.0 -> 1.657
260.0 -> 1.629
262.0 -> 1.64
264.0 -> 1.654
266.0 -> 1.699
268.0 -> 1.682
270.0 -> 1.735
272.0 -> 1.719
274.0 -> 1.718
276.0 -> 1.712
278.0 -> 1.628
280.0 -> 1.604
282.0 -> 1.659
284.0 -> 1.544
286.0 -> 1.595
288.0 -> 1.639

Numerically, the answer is 1.62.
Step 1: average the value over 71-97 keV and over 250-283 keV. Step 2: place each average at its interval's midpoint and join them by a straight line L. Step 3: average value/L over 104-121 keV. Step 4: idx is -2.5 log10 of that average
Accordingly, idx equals 0.06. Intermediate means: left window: 1.68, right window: 1.67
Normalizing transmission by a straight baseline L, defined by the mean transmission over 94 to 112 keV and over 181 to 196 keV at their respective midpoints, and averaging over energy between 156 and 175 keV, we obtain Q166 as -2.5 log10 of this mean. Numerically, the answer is 0.02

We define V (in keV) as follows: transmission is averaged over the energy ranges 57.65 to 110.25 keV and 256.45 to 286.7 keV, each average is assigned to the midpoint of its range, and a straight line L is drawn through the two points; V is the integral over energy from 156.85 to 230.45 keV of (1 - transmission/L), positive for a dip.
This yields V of 2.3 keV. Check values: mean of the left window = 1.68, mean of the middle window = 1.61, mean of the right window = 1.66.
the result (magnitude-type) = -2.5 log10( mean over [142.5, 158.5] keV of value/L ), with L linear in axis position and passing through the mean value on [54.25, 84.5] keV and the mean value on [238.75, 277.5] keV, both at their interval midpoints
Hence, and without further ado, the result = 0.036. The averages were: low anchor 1.72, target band 1.64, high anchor 1.66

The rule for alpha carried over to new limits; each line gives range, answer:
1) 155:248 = 1.62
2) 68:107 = 1.67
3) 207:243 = 1.6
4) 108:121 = 1.59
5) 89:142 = 1.62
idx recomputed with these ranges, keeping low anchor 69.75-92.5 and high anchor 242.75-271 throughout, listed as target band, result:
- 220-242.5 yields 0.042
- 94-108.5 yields 0.036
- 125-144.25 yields 0.035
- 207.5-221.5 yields 0.030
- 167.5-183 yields 0.033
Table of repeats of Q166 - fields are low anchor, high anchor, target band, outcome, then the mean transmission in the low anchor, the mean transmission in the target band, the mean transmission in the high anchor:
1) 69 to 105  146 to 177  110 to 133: 0.03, 1.67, 1.6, 1.61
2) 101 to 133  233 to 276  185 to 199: 0.00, 1.6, 1.63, 1.65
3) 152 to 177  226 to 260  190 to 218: -0.01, 1.61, 1.63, 1.62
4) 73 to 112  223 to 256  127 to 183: 0.01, 1.65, 1.62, 1.61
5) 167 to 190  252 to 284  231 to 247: 0.02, 1.62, 1.62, 1.66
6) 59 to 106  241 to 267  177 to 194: 0.01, 1.69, 1.64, 1.64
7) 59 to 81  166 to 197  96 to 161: 0.03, 1.71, 1.62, 1.63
